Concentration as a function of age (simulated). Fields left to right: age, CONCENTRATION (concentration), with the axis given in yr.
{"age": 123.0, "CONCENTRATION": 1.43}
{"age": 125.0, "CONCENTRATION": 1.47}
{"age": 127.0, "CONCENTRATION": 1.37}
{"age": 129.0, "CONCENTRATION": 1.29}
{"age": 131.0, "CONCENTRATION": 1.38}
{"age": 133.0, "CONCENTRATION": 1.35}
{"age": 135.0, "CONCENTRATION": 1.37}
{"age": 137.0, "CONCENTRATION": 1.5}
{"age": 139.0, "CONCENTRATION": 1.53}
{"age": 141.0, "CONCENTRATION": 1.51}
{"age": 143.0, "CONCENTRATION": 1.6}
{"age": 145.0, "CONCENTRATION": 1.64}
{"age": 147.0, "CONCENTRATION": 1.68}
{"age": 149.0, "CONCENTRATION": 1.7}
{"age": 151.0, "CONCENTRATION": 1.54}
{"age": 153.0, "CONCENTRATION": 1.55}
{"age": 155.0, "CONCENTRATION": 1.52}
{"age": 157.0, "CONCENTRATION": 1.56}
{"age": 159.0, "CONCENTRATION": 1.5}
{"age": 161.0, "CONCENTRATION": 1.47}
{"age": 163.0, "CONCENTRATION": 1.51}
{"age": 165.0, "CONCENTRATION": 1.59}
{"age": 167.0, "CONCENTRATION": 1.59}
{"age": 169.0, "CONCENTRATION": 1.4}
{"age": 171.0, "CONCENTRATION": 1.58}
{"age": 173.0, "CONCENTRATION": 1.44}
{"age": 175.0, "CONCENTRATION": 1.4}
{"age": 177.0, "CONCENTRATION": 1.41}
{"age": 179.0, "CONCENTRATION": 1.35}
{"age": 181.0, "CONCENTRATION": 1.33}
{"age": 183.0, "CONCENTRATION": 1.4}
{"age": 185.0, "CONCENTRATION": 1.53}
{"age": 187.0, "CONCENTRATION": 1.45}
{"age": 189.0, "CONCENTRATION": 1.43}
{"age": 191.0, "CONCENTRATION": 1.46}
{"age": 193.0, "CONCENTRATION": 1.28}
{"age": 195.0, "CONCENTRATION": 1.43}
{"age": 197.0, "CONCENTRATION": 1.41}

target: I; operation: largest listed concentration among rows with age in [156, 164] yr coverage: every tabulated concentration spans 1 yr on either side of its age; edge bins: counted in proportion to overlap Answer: 1.56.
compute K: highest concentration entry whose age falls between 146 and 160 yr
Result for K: 1.7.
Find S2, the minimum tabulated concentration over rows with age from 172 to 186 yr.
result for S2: 1.33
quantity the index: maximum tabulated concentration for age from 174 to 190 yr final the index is 1.53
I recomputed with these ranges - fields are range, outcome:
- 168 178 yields 1.58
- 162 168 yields 1.59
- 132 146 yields 1.64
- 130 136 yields 1.38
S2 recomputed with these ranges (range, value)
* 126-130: 1.29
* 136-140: 1.5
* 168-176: 1.4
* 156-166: 1.47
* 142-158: 1.52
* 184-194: 1.28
